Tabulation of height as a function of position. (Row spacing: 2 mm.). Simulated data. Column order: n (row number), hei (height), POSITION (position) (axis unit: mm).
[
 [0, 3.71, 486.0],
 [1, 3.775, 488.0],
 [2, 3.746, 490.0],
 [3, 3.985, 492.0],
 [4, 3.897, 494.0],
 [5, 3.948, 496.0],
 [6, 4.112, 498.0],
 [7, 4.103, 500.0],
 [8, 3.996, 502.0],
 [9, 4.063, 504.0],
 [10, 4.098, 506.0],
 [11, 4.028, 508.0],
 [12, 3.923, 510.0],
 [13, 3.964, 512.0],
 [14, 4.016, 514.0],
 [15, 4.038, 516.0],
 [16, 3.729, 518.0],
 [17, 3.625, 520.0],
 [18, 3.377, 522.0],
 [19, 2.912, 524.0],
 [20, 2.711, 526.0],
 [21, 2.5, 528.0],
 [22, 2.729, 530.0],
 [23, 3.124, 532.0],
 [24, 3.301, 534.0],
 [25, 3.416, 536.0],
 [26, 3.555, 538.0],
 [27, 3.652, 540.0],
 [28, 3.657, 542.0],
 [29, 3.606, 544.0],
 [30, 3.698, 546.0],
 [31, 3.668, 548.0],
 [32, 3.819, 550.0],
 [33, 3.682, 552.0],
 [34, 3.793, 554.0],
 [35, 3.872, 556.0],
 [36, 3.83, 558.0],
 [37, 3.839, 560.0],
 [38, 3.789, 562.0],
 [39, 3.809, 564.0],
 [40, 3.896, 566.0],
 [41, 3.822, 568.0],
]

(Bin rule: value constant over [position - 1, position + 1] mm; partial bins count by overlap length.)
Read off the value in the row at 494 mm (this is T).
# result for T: 3.897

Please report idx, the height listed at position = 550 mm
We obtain 3.819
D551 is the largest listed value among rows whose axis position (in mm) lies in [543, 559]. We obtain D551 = 3.872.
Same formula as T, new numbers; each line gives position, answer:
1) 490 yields 3.746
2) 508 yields 4.028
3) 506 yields 4.098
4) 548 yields 3.668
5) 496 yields 3.948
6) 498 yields 4.112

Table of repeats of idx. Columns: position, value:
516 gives 4.038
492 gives 3.985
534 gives 3.301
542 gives 3.657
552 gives 3.682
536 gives 3.416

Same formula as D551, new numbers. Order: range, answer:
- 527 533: 3.124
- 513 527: 4.038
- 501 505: 4.063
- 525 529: 2.711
